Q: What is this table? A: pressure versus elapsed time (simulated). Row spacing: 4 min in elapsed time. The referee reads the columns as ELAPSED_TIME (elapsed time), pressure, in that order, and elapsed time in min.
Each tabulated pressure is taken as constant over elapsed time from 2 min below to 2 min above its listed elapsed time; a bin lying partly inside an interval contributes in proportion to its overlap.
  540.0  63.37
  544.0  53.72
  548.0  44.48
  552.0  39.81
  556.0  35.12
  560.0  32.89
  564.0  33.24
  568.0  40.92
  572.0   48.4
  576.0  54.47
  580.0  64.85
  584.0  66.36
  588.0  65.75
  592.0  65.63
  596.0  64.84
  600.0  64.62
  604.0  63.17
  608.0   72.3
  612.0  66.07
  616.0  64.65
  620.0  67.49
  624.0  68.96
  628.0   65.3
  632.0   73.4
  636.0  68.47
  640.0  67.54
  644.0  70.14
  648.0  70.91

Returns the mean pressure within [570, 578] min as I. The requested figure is 51.4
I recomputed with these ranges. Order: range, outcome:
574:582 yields 59.7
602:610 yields 67.7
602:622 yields 66.7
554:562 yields 34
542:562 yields 41.2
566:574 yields 44.7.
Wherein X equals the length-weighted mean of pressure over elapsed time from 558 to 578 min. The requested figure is 42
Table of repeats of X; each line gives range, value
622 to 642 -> 68.7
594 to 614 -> 66.2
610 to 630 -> 66.5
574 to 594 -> 63.4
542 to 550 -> 49.1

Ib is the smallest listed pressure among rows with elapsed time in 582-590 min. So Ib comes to 65.75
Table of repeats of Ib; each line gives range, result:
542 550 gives 44.48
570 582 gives 48.4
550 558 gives 35.12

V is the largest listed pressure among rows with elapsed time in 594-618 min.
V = 72.3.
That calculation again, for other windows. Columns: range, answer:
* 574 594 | 66.36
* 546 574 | 48.4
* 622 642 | 73.4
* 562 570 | 40.92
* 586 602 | 65.75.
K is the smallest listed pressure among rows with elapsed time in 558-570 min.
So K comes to 32.89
